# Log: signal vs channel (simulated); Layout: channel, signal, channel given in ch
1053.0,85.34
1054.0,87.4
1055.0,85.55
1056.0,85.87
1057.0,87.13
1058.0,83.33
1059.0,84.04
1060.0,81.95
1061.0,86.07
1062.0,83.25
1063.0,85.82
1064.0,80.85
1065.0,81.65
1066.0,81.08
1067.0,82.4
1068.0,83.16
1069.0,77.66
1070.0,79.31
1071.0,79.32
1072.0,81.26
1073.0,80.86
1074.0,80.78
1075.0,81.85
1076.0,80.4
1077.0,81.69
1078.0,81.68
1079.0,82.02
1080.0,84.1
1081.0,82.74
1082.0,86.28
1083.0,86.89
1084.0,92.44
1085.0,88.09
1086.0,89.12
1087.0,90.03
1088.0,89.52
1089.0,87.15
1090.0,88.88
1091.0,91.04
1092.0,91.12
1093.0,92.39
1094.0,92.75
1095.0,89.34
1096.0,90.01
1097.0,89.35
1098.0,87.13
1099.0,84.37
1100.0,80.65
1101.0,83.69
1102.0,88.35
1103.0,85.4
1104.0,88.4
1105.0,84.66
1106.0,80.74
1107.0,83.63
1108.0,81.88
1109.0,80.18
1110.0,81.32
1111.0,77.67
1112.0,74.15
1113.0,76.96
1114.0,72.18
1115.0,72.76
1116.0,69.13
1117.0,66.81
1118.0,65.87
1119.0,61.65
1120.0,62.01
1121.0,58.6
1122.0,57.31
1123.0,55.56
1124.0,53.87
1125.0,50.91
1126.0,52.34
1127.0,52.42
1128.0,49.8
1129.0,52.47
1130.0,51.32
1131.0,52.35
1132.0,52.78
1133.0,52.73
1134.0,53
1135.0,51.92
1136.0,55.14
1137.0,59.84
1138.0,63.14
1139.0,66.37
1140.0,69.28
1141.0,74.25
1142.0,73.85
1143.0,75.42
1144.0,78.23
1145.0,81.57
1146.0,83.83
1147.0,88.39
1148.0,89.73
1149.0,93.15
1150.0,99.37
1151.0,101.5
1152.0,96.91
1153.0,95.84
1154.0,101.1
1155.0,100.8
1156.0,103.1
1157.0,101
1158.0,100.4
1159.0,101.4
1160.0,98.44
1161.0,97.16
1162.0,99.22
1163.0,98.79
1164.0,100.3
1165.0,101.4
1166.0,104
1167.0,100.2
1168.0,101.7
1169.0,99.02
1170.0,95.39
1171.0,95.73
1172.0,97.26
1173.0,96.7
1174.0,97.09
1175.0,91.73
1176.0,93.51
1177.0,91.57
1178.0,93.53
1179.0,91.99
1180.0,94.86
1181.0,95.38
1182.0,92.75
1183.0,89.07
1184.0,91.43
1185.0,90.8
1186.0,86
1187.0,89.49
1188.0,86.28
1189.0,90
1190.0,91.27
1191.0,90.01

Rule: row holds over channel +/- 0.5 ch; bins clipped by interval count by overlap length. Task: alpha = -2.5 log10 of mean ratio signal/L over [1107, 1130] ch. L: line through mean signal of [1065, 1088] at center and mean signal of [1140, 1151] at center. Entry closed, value 0.276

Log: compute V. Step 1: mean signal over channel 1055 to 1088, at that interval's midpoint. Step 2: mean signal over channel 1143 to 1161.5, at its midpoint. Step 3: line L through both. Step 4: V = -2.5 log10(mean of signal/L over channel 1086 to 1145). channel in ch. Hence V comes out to 0.22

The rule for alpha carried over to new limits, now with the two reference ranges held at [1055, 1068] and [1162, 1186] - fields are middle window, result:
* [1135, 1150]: 0.22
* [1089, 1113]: 0.03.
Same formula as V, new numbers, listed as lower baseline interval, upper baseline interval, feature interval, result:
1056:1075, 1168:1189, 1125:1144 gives 0.44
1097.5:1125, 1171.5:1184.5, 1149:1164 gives -0.14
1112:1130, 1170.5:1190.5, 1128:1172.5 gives -0.09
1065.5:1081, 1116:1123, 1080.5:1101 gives -0.19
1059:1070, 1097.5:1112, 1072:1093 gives -0.04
